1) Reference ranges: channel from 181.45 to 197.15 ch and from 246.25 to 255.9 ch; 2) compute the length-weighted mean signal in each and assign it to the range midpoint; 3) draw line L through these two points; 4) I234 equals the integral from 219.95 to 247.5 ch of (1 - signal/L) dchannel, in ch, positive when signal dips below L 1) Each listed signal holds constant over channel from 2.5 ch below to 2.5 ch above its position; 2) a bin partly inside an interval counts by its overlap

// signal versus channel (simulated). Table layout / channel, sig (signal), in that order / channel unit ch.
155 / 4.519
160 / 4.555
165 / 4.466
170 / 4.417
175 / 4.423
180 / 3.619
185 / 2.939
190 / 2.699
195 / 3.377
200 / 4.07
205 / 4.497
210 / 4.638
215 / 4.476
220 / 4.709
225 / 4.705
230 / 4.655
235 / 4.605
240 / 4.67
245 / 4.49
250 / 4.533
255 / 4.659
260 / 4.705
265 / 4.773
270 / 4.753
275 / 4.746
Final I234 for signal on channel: -3.38 ch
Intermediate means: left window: 3.04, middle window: 4.63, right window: 4.57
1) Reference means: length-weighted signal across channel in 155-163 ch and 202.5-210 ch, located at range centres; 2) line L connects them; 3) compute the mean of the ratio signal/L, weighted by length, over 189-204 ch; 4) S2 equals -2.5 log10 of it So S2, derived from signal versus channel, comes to 0.26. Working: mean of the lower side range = 4.54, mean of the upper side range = 4.54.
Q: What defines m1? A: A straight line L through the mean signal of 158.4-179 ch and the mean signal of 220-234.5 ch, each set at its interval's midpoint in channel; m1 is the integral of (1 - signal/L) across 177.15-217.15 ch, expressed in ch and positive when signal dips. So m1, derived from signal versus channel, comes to 6.6 ch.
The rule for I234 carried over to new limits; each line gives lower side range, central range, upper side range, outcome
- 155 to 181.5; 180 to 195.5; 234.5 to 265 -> 4.76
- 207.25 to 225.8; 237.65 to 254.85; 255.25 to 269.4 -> 0.42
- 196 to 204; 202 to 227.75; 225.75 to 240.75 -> -1.78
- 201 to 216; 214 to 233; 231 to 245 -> -0.39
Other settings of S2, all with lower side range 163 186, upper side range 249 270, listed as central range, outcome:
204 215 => -0.06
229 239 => -0.03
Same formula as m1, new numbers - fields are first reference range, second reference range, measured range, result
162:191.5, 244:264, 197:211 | -0.8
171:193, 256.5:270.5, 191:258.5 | -4.8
